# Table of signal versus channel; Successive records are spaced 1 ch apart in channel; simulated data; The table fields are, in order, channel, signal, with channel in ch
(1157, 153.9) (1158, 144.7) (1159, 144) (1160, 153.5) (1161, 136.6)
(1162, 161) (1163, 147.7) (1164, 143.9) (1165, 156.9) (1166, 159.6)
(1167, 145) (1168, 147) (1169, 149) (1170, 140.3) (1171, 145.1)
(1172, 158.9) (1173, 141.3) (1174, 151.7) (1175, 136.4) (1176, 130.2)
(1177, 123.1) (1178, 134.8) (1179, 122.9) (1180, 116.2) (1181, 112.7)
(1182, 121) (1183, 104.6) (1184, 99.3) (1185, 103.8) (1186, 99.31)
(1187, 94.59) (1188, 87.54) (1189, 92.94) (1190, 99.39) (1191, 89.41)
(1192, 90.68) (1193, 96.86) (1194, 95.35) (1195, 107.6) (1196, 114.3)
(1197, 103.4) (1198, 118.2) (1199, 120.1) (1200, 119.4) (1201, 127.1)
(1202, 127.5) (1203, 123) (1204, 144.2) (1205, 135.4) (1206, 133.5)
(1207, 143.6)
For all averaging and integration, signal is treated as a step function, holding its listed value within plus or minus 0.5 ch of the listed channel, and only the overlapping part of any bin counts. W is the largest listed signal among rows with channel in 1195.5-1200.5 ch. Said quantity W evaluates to 120.1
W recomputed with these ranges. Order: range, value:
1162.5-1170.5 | 159.6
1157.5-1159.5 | 144.7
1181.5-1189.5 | 121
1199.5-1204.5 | 144.2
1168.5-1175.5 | 158.9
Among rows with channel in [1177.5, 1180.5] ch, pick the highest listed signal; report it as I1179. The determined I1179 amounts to 134.8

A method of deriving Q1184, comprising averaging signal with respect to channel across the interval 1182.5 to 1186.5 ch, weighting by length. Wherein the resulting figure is 102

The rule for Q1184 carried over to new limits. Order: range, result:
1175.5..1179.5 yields 128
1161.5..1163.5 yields 154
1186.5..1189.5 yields 91.7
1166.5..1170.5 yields 145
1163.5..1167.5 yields 151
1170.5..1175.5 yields 147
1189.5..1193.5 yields 94.1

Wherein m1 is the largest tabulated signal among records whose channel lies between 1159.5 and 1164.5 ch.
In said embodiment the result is 161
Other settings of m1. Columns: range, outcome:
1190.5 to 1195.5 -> 107.6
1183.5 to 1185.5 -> 103.8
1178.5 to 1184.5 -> 122.9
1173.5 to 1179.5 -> 151.7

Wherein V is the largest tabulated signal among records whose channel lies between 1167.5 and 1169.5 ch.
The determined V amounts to 149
